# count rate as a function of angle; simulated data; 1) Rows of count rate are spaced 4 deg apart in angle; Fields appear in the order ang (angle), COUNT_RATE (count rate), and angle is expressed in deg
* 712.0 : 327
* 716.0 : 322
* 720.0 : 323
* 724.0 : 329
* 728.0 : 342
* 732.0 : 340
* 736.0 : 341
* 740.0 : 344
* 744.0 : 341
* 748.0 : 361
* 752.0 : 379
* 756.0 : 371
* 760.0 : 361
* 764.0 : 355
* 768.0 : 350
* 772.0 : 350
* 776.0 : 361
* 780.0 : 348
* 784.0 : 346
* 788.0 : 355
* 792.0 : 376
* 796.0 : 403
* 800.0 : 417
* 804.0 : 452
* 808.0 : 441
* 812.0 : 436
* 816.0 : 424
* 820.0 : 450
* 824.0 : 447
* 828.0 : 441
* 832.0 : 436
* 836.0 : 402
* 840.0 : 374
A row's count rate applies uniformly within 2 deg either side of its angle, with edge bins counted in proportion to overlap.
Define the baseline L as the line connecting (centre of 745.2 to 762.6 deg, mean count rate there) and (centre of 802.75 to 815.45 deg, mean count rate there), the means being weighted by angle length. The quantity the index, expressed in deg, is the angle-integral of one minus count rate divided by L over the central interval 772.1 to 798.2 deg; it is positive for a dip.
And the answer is 2.8 deg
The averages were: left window 366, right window 440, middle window 364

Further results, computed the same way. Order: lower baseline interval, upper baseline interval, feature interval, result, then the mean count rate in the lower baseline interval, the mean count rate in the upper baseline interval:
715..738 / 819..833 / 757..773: 0.87 deg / 333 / 444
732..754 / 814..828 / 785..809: 0.60 deg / 352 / 440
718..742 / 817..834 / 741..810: 2.29 deg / 336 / 442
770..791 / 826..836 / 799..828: -2.53 deg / 353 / 431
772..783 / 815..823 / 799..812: -0.84 deg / 353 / 440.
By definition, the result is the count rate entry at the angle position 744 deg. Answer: 341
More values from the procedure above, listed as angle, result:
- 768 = 350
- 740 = 344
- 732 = 340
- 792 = 376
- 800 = 417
